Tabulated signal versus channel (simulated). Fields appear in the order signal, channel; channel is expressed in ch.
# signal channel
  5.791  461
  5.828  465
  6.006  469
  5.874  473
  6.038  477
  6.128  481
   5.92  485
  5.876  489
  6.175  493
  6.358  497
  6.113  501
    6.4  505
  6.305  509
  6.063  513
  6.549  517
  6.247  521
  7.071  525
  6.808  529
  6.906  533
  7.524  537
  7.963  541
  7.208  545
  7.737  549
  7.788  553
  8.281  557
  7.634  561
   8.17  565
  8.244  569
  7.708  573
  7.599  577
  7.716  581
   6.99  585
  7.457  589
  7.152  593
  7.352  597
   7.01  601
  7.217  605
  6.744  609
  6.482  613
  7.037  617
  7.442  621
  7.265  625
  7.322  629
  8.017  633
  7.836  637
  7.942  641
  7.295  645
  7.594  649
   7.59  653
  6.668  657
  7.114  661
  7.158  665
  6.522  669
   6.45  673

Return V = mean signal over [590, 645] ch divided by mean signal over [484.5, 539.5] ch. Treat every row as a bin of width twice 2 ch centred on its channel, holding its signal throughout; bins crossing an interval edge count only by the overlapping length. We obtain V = 1.1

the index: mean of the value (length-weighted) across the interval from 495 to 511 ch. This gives 6.29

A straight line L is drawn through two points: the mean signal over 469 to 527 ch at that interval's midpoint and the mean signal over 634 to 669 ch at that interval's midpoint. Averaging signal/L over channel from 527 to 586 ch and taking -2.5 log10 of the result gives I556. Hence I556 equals -0.15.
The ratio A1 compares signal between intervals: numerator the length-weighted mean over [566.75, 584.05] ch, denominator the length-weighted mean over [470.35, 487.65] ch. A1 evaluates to 1.30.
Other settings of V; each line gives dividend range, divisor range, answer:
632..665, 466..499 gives 1.24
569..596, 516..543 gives 1.07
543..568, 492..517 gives 1.25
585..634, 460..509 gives 1.19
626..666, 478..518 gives 1.21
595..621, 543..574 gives 0.89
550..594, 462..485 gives 1.29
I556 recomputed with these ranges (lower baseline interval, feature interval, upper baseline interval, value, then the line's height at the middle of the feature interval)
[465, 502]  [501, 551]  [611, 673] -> -0.08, 6.37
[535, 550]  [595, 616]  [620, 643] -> 0.10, 7.63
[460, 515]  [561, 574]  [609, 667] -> -0.19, 6.73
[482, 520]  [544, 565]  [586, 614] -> -0.17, 6.67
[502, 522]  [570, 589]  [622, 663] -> -0.10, 6.9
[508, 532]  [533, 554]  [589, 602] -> -0.12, 6.75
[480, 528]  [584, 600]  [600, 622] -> -0.06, 6.85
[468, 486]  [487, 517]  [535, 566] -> 0.07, 6.6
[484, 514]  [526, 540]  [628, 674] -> -0.12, 6.42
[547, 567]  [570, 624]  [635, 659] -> 0.07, 7.73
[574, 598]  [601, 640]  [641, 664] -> 0.01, 7.35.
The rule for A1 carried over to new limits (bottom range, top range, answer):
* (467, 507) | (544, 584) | 1.28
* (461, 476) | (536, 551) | 1.29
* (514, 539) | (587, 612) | 1.05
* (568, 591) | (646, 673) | 0.93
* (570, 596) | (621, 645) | 1.02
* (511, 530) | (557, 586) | 1.19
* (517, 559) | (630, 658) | 1.04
